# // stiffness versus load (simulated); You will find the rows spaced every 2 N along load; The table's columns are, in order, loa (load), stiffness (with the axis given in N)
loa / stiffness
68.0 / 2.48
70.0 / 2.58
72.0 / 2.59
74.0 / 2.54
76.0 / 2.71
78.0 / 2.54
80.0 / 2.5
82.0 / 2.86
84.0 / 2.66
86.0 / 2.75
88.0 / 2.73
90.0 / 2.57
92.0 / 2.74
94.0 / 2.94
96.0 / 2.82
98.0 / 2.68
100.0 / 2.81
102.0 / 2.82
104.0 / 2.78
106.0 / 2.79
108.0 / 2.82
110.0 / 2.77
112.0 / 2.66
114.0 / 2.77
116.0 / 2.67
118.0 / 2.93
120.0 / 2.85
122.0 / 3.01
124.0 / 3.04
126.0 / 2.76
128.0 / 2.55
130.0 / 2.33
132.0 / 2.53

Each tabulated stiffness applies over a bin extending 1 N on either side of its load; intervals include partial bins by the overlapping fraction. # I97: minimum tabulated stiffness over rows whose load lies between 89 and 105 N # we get 2.57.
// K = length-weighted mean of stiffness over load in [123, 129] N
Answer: 2.78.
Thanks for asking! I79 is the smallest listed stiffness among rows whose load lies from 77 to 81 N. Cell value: 2.5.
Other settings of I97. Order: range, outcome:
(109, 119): 2.66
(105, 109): 2.79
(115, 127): 2.67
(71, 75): 2.54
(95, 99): 2.68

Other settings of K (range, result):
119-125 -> 2.97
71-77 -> 2.61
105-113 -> 2.76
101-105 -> 2.8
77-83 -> 2.63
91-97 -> 2.83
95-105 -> 2.78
